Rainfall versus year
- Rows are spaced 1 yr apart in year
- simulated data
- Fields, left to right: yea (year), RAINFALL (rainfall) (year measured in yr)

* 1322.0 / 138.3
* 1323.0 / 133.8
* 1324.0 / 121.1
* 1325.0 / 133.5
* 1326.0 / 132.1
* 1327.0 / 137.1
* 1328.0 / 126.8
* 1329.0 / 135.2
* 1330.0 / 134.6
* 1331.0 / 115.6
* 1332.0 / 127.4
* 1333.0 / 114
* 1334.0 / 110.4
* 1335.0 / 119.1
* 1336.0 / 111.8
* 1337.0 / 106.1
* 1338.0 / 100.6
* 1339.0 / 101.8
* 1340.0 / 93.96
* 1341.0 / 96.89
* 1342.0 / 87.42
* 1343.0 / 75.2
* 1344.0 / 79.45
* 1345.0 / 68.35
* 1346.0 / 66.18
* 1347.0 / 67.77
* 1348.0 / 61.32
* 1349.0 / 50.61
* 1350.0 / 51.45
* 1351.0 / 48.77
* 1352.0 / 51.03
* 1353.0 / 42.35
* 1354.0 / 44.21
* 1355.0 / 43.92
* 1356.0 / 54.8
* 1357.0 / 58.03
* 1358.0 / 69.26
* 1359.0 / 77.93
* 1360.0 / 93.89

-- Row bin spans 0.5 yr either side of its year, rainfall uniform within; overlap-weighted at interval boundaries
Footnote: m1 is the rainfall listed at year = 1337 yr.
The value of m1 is 106.1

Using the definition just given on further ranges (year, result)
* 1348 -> 61.32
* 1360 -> 93.89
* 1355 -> 43.92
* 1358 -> 69.26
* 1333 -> 114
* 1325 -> 133.5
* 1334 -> 110.4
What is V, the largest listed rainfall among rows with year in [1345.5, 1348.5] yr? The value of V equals 67.77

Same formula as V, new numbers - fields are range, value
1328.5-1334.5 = 135.2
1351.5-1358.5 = 69.26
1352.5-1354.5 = 44.21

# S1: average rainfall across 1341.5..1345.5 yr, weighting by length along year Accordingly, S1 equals 77.6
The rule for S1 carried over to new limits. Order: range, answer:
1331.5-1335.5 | 118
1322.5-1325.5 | 129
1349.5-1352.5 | 50.4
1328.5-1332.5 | 128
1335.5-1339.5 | 105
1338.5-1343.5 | 91.1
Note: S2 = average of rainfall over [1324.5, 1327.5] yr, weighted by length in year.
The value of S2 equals 134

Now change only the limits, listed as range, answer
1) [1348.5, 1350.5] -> 51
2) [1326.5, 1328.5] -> 132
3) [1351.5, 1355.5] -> 45.4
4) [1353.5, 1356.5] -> 47.6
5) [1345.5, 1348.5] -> 65.1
